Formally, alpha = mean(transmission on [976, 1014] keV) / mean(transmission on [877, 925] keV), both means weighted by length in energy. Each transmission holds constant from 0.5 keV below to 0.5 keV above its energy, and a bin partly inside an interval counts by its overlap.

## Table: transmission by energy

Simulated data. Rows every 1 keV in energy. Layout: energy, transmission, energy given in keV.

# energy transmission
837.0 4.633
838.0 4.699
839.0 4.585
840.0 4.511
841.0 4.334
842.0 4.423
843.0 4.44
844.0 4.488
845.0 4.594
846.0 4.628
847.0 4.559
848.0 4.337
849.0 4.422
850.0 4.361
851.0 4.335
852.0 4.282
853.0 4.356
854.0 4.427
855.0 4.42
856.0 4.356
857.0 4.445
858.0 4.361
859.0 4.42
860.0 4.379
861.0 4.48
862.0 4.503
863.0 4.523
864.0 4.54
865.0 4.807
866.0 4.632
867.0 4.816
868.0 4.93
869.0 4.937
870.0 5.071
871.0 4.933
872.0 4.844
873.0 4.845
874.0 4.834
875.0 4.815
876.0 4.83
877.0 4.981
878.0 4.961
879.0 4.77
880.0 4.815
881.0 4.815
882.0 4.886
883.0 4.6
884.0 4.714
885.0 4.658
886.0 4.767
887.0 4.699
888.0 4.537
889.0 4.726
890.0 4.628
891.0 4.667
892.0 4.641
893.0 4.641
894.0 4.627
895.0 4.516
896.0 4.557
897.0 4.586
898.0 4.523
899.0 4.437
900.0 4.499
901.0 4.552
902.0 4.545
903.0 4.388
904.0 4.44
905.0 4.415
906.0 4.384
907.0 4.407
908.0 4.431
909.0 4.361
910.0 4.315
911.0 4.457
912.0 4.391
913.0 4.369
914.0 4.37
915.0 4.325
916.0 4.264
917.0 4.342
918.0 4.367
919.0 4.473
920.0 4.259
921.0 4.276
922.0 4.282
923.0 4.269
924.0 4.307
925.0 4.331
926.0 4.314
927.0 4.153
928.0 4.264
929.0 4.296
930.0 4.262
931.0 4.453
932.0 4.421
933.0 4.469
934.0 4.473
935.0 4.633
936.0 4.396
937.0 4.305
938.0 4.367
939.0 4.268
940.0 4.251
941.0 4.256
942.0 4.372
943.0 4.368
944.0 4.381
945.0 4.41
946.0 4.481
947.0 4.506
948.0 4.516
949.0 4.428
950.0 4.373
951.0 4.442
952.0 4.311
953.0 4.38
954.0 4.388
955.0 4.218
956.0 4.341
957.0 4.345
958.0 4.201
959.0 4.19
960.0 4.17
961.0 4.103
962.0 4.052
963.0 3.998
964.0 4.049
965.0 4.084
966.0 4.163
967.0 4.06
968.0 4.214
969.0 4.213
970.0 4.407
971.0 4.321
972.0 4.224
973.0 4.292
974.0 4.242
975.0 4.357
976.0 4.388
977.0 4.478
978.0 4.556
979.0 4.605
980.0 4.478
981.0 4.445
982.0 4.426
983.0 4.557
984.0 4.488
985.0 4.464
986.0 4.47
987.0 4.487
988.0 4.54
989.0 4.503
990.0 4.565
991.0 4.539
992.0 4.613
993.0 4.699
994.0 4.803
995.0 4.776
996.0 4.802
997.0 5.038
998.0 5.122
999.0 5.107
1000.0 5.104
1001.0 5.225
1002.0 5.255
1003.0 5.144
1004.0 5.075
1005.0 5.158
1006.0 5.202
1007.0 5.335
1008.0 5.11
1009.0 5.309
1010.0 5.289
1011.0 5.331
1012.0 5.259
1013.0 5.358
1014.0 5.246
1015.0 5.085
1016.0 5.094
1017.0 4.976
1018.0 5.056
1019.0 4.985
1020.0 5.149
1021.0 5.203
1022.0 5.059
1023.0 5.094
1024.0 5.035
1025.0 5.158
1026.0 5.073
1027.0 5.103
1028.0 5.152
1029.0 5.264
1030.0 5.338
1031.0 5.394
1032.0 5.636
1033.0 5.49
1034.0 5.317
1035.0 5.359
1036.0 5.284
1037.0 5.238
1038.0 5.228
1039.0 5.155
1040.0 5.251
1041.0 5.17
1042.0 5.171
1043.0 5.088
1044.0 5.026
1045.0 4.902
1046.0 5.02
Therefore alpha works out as 1.1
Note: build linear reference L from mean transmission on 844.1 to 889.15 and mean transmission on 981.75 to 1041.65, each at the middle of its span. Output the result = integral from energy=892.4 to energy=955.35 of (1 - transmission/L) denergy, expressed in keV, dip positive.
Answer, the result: 5.3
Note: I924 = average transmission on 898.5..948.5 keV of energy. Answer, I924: 4.38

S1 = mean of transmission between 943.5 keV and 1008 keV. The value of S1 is 4.52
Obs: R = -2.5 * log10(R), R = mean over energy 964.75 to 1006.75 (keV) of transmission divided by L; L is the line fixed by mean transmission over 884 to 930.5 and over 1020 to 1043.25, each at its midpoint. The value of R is 0.074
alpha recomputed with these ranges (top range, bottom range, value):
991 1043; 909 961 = 1.18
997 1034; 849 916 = 1.13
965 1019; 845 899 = 1.03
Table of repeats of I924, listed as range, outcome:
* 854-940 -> 4.53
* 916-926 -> 4.32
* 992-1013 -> 5.1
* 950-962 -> 4.28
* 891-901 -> 4.56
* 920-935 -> 4.33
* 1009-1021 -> 5.17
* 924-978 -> 4.31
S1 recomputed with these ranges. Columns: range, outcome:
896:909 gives 4.47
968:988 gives 4.41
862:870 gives 4.75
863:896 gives 4.76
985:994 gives 4.56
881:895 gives 4.68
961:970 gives 4.12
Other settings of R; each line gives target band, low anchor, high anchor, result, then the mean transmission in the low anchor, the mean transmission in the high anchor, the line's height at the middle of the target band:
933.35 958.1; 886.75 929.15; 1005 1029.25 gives 0.07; 4.43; 5.16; 4.69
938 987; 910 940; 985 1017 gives 0.08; 4.35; 4.98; 4.66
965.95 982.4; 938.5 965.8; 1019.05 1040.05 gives 0.05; 4.29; 5.23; 4.56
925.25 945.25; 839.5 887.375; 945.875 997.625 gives 0.03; 4.62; 4.4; 4.48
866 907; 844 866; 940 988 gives -0.06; 4.46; 4.34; 4.42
